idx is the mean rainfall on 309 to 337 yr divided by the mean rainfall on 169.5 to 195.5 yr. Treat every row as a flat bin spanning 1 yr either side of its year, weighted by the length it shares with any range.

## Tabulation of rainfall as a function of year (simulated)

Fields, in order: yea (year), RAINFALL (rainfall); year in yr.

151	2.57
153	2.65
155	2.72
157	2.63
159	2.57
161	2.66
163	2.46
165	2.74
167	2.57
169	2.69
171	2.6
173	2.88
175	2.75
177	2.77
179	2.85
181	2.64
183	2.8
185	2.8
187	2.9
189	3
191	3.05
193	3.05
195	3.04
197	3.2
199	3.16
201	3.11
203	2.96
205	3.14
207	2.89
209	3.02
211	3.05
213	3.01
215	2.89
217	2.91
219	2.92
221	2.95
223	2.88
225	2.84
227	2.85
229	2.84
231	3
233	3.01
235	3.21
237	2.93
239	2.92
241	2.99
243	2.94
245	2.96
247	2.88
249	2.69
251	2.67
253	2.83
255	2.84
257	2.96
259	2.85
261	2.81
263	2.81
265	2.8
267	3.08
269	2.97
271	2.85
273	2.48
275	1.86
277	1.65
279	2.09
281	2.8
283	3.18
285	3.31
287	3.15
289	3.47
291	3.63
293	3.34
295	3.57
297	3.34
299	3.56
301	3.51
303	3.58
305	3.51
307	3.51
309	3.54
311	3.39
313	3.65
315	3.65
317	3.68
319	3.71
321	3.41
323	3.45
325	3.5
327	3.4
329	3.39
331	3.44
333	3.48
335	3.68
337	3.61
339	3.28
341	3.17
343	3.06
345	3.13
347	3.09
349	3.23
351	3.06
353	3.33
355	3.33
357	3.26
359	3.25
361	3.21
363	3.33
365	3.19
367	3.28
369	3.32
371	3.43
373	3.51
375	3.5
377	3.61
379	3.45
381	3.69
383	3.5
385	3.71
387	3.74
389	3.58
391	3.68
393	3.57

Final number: 1.2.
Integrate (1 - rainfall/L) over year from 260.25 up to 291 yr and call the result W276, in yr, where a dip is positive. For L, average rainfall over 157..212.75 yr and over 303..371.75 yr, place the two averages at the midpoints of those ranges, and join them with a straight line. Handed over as 3.8 yr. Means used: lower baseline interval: 2.86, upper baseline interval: 3.38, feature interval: 2.78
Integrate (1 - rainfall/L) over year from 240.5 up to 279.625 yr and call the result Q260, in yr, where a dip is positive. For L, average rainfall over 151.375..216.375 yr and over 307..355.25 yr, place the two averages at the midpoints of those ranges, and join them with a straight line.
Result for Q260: 5.4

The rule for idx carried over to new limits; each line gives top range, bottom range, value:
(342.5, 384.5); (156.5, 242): 1.15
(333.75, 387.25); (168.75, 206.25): 1.15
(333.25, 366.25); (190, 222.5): 1.08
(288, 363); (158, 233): 1.19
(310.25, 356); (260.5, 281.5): 1.33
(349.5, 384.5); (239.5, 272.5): 1.18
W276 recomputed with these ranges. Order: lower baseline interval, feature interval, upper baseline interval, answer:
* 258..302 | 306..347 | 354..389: -3.2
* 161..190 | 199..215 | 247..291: -1.5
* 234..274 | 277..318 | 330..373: -3.5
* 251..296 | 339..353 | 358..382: 0.5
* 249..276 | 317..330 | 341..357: -1.9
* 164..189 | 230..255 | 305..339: 1.5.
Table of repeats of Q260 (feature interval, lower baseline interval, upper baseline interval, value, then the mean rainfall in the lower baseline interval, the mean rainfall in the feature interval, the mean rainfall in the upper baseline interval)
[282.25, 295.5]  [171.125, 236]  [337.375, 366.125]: -1.2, 2.94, 3.38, 3.22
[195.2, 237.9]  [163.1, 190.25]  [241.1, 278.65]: -3.9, 2.76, 2.99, 2.71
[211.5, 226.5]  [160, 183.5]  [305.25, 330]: 0.2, 2.7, 2.92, 3.52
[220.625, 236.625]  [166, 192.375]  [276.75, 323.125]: 0.4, 2.8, 2.95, 3.34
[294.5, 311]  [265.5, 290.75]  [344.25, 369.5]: -3.4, 2.77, 3.51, 3.23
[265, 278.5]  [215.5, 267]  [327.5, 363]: 2.3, 2.9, 2.49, 3.3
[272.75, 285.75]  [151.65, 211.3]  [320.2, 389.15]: 2.8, 2.84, 2.47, 3.39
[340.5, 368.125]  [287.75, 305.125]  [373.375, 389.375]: 2.7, 3.5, 3.21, 3.59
